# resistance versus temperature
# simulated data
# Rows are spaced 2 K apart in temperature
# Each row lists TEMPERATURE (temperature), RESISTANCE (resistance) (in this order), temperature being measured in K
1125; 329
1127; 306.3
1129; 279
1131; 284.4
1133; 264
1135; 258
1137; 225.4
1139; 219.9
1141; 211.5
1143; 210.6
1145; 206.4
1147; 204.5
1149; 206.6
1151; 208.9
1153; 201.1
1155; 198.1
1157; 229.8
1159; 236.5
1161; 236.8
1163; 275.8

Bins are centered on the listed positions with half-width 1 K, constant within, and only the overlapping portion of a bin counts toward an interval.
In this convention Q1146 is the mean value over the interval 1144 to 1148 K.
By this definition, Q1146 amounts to 205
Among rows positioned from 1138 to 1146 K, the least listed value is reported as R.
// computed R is 206.4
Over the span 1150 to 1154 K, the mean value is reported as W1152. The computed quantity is 205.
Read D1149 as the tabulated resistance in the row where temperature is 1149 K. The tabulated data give 206.6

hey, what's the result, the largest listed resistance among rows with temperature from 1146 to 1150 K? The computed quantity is 206.6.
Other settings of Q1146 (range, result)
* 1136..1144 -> 217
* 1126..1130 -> 293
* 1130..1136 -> 269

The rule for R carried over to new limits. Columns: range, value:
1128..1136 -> 258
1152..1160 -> 198.1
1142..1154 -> 201.1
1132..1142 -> 211.5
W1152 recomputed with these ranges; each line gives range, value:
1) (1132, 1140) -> 242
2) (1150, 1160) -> 215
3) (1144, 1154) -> 206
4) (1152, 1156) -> 200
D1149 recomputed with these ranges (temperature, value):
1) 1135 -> 258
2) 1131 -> 284.4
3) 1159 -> 236.5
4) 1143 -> 210.6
